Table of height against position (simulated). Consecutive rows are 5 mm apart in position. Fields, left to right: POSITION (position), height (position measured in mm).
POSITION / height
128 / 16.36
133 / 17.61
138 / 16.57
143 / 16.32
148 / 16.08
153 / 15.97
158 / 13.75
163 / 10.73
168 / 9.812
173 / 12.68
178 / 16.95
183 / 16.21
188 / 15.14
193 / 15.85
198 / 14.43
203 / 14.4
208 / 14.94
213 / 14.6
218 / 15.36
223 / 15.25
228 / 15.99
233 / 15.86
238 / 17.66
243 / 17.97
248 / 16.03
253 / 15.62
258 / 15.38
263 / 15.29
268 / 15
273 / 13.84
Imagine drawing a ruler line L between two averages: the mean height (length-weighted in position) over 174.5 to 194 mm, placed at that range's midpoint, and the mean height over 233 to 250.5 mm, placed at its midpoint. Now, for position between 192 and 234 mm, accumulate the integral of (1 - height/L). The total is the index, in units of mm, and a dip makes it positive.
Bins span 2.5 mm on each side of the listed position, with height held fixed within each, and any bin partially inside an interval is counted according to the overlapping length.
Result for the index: 3.36 mm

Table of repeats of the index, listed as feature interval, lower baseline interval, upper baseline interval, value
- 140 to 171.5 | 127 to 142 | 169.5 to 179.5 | 3.4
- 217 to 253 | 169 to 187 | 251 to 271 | -2.8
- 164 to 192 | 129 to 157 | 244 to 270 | 3.6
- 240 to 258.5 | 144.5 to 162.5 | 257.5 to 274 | -1.8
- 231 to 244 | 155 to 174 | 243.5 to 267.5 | -1.9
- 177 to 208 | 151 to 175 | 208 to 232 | -3.3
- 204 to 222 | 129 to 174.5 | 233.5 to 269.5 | 0.7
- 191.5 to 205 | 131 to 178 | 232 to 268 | 0.4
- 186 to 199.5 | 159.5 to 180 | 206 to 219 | -1.4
